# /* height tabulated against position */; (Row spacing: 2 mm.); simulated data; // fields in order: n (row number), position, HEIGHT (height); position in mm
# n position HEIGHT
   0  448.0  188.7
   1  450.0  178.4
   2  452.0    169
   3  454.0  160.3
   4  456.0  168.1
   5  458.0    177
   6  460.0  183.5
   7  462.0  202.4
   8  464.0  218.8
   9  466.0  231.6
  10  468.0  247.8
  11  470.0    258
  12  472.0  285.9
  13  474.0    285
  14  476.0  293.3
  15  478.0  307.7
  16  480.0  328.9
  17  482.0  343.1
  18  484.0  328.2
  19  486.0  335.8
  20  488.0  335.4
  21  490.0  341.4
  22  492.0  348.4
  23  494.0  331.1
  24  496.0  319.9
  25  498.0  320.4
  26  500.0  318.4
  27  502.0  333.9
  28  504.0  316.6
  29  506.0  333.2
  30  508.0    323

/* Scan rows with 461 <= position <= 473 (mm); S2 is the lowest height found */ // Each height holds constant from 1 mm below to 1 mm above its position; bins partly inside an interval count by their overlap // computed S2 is 202.4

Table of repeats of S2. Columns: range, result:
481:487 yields 328.2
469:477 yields 258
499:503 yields 318.4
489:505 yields 316.6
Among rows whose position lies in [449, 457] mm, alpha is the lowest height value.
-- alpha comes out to 160.3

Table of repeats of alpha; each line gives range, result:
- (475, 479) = 293.3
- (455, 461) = 168.1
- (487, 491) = 335.4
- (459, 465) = 183.5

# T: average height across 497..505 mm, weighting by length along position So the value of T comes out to 322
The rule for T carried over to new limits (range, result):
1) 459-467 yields 209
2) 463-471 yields 239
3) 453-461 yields 172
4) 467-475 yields 269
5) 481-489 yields 336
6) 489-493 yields 345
